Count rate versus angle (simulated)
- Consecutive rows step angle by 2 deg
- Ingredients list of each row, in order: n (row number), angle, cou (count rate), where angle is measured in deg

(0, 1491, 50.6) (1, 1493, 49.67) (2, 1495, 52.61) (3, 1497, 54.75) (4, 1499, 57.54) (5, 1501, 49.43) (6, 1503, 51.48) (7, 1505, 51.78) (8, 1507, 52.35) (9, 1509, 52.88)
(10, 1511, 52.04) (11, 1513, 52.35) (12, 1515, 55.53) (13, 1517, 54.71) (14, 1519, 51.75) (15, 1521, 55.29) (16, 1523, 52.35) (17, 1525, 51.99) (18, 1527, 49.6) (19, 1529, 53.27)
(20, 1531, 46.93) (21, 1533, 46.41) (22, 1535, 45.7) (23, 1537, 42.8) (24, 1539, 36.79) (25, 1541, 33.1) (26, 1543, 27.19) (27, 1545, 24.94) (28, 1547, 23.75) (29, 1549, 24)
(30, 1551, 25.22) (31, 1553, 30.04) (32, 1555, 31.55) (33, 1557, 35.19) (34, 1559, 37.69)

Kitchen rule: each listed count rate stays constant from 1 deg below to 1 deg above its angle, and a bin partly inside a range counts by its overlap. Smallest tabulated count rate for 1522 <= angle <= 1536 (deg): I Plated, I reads 45.7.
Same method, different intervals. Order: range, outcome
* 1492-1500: 49.67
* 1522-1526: 51.99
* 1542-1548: 23.75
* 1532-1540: 36.79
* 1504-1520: 51.75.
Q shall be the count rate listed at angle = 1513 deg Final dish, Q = 52.35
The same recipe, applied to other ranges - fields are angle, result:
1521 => 55.29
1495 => 52.61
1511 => 52.04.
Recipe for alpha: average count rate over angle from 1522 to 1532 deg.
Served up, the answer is 50.8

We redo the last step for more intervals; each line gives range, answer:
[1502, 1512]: 52.1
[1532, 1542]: 41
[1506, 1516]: 53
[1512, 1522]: 53.9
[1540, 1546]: 28.4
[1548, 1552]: 24.6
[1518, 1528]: 52.2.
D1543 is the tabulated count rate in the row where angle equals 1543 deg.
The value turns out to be 27.19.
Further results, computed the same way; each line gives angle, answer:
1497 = 54.75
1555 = 31.55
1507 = 52.35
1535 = 45.7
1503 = 51.48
